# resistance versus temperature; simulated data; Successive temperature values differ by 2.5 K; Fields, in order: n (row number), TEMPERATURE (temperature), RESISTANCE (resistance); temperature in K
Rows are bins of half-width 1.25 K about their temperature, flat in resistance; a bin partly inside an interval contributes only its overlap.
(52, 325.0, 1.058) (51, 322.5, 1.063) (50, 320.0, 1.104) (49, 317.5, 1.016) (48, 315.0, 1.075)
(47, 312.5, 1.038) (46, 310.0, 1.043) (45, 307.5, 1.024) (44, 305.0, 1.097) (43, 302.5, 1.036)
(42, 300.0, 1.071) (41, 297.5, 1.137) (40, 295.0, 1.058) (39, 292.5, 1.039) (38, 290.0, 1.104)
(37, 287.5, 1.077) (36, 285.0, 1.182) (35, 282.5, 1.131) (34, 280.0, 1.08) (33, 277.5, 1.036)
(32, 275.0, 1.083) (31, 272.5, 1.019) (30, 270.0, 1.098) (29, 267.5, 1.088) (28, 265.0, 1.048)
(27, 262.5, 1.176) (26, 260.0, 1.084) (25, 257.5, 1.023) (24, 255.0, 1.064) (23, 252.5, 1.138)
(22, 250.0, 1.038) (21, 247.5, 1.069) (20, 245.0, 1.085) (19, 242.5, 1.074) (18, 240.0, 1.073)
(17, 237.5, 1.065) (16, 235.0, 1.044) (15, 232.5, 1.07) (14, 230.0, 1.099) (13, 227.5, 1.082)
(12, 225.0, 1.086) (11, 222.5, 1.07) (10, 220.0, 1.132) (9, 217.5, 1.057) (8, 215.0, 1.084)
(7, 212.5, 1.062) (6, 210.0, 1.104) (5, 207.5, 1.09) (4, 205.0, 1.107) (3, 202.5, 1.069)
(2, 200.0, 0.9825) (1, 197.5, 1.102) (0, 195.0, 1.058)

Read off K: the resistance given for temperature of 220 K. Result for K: 1.132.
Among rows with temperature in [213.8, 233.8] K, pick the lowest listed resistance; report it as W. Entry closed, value 1.057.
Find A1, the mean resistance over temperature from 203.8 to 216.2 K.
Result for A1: 1.09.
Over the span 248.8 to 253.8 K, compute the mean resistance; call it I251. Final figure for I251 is 1.09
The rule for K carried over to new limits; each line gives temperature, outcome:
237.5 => 1.065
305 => 1.097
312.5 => 1.038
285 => 1.182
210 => 1.104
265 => 1.048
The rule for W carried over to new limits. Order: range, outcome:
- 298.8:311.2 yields 1.024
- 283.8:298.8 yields 1.039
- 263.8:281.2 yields 1.019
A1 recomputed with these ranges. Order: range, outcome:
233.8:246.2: 1.07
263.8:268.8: 1.07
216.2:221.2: 1.09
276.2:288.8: 1.1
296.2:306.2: 1.09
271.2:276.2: 1.05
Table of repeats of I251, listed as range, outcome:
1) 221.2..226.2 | 1.08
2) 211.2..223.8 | 1.08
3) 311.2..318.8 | 1.04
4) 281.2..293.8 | 1.11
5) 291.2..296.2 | 1.05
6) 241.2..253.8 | 1.08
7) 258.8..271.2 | 1.1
